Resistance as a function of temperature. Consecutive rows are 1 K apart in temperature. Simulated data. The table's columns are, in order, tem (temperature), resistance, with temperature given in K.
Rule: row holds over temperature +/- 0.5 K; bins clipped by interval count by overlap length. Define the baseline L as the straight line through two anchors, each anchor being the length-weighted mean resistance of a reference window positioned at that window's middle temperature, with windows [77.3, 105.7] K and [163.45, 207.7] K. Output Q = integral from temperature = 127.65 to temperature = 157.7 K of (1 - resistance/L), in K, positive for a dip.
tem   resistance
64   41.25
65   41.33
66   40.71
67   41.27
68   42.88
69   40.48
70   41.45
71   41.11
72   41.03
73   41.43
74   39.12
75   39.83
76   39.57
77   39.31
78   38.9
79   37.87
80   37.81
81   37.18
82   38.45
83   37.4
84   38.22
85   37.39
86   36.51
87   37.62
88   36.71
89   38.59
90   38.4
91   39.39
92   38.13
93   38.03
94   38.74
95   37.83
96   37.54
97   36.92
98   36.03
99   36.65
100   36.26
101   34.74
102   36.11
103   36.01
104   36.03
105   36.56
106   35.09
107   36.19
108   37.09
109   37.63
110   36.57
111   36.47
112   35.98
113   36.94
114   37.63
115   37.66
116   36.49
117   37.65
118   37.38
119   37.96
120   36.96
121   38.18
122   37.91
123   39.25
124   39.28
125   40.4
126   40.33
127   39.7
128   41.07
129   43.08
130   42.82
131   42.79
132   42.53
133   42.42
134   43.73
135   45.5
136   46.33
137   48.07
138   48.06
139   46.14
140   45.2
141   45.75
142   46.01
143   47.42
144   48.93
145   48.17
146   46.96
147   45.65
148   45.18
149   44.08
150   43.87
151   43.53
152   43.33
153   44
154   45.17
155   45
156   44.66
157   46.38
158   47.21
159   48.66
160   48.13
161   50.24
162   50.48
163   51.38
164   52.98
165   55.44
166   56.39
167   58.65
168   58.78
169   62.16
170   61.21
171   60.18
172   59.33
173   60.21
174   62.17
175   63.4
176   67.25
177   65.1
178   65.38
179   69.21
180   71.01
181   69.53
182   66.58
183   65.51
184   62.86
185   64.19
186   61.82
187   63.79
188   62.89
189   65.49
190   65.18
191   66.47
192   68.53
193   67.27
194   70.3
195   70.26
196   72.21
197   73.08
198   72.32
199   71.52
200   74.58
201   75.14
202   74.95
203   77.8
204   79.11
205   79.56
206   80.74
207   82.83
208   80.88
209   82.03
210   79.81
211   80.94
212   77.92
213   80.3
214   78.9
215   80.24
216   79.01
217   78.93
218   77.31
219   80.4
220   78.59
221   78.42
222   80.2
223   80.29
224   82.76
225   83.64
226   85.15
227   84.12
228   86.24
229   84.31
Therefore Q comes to 4.70 K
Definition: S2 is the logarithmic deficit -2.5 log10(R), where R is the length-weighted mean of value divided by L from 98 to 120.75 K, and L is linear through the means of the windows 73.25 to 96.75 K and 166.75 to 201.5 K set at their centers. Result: 0.22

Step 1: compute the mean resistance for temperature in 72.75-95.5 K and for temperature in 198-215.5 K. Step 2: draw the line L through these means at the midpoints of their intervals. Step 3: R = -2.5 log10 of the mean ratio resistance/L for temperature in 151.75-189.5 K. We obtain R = 0.16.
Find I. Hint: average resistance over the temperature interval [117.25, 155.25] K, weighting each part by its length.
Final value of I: 43.3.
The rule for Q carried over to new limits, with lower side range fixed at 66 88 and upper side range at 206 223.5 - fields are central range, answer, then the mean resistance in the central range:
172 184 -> 0.6 K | 65.5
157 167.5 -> 2.1 K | 51.7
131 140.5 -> 1.9 K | 45.2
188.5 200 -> 0.7 K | 69.6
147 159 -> 3.2 K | 45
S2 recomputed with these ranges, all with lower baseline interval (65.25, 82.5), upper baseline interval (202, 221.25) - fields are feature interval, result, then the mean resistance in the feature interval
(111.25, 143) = 0.32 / 41.3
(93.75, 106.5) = 0.29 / 36.5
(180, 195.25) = 0.10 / 66.1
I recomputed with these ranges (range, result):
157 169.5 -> 53.1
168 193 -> 64.5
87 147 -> 40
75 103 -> 37.7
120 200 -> 53.8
